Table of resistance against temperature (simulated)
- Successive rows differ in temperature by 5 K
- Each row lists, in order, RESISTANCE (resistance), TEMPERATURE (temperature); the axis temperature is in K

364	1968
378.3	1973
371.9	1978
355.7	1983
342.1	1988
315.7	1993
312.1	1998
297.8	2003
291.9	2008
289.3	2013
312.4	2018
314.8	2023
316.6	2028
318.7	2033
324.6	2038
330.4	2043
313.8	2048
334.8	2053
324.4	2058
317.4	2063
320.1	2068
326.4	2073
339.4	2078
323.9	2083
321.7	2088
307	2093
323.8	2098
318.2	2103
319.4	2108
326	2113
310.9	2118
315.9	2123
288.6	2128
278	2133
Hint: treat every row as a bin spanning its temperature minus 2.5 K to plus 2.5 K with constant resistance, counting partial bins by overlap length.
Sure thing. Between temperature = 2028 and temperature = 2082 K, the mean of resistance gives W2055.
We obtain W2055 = 325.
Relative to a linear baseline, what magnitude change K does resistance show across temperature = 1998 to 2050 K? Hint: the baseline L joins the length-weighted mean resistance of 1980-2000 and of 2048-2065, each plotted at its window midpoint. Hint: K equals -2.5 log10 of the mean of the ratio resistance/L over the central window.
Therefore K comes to 0.06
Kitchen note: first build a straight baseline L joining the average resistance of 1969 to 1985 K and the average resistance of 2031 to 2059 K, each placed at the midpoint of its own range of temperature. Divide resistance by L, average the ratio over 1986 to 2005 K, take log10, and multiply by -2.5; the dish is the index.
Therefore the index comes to 0.13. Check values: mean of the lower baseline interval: 369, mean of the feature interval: 317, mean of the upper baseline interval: 325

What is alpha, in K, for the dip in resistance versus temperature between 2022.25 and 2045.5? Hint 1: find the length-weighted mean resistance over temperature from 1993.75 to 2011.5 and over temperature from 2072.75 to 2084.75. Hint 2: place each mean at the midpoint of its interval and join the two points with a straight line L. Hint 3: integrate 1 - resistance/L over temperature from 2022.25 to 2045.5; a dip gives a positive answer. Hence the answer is -0.6 K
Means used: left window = 301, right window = 331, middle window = 321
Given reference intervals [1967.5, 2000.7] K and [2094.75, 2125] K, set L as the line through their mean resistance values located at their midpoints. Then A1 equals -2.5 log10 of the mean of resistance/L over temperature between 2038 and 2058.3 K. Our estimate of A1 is 0.02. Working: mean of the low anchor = 347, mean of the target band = 326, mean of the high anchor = 319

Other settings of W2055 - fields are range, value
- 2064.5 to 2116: 322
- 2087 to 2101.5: 317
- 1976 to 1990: 357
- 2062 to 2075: 322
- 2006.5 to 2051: 313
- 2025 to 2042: 321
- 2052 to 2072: 324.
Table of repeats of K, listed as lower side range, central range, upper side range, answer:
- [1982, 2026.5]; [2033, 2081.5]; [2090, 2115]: -0.03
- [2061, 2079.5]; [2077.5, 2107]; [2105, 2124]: 0.00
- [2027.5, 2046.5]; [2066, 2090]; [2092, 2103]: -0.03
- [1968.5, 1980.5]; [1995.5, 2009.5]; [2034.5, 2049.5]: 0.17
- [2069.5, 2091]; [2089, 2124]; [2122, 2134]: -0.03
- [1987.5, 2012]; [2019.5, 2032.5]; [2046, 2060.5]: 0.00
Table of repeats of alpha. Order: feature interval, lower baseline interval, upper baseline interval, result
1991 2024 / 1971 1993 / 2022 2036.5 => 3.0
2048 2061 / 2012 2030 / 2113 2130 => -0.7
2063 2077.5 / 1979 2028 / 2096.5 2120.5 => -0.3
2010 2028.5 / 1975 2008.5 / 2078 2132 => 1.1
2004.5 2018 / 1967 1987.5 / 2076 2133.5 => 2.2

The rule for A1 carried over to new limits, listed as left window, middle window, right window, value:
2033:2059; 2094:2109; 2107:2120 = 0.00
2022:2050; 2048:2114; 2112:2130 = -0.03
